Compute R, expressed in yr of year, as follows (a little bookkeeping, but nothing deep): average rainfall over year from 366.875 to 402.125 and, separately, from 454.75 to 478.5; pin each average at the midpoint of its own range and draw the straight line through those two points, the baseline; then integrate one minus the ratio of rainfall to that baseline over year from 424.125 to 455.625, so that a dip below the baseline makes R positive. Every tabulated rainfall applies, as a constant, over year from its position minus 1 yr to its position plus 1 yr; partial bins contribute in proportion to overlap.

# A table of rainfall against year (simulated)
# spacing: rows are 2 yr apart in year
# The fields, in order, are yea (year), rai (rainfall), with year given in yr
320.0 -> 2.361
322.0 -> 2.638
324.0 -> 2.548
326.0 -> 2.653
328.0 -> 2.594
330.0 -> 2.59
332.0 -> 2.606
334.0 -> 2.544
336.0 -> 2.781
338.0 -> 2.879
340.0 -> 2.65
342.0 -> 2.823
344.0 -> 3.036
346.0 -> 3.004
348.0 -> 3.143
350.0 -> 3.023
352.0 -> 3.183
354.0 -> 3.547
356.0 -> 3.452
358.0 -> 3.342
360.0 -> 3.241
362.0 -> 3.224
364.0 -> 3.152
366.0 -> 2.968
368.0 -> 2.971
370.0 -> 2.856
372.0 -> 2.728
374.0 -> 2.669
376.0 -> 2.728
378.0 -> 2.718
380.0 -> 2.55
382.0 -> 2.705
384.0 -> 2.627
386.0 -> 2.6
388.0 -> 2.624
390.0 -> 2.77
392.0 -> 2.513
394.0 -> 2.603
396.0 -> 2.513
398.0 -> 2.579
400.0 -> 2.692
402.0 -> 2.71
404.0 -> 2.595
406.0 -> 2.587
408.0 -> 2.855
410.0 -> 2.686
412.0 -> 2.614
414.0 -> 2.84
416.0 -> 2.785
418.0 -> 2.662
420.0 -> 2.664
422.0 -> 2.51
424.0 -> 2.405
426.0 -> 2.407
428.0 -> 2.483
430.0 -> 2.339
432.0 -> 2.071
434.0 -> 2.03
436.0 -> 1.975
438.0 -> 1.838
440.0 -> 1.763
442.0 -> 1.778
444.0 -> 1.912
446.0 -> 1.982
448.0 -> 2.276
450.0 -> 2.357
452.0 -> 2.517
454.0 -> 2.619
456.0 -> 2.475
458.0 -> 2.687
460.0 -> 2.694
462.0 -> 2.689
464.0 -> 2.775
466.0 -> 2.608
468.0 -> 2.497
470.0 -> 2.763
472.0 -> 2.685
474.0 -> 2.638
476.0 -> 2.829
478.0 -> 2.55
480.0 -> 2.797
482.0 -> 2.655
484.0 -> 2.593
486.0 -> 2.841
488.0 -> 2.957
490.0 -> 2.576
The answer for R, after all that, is 5.9 yr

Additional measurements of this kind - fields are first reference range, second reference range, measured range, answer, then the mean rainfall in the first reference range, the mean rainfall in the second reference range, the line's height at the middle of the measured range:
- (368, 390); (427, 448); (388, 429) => -4.7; 2.7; 2.03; 2.36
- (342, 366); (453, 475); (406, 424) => 1.3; 3.19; 2.65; 2.89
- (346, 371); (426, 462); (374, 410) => 2.0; 3.17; 2.24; 2.81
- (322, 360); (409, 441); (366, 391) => -0.4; 2.91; 2.38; 2.67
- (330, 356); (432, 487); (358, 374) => -1.0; 2.94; 2.43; 2.84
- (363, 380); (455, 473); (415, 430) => 1.0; 2.83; 2.65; 2.73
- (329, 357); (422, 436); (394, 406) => -0.5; 2.95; 2.28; 2.51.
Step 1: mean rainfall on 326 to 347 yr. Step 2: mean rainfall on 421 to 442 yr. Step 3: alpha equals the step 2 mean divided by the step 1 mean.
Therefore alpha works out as 0.79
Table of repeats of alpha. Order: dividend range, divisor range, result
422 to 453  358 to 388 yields 0.76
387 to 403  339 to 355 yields 0.86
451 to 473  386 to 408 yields 1.00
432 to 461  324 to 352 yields 0.79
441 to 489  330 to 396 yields 0.89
